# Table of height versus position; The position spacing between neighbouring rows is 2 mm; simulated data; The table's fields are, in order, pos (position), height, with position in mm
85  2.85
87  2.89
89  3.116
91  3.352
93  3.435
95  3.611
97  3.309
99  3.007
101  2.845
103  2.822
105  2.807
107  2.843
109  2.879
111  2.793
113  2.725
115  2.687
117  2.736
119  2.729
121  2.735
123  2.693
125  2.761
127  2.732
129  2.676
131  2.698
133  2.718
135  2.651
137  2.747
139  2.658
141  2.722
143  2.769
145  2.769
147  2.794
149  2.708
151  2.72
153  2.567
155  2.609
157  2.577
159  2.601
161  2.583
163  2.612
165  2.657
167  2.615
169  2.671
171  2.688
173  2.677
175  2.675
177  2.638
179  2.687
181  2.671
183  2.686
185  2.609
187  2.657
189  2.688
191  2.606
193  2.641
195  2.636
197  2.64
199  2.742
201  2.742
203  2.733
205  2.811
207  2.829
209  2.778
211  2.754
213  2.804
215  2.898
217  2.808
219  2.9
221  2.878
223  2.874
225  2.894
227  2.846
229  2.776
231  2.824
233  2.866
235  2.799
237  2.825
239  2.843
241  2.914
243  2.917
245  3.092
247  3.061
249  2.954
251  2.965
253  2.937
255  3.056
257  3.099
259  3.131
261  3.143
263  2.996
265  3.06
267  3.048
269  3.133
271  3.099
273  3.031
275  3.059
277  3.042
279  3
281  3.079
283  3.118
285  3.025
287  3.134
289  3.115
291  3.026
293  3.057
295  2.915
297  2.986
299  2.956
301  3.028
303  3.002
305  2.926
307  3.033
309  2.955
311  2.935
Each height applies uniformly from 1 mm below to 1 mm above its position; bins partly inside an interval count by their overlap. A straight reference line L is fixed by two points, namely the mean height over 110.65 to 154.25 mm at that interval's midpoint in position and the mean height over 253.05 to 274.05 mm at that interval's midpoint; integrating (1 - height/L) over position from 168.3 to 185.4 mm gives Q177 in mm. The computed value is 1.0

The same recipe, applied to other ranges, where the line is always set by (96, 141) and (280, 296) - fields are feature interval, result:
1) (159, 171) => 1.0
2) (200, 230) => 1.2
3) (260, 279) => -0.2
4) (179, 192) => 1.1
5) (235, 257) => 0.3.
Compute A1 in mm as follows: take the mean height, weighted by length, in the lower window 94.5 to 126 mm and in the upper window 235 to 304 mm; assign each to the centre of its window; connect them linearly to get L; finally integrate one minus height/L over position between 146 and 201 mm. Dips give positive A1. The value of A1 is 5.1 mm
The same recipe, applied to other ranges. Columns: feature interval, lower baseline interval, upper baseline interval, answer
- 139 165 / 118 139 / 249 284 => 0.9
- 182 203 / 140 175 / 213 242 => 0.7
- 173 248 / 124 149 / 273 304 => 2.4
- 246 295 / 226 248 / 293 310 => -2.0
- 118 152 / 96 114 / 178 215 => 1.3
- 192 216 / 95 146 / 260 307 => 1.4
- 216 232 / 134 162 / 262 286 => 0.3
